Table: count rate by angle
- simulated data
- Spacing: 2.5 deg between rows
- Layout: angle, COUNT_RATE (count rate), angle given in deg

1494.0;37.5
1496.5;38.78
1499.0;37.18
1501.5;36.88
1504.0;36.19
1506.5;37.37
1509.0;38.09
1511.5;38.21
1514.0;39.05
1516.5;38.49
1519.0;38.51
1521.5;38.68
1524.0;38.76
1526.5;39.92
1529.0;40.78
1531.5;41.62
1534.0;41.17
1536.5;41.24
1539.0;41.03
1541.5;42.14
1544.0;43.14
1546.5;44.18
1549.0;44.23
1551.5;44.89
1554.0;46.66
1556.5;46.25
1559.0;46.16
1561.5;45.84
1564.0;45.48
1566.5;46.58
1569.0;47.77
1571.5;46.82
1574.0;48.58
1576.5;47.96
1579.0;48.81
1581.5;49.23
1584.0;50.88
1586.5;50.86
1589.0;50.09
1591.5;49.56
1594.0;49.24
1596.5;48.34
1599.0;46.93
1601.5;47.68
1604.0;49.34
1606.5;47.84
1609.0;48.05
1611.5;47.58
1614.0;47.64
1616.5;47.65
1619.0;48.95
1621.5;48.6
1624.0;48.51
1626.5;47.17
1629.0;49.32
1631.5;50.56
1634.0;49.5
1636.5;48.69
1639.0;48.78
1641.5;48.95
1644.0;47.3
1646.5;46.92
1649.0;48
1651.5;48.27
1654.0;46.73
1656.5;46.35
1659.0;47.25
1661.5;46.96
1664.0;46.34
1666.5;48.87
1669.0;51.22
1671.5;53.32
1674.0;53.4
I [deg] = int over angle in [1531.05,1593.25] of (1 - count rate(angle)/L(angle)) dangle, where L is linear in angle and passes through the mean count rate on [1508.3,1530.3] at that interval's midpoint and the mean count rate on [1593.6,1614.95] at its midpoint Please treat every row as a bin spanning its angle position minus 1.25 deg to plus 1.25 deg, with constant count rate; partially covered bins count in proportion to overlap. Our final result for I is -3.6 deg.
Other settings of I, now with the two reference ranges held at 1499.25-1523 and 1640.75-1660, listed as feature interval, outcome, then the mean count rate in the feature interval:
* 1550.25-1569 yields -2.2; 46.1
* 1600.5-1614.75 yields -1.1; 48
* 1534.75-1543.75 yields -0.4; 41.6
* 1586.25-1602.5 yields -2.0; 48.9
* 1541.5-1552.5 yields -1.0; 43.9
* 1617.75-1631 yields -0.9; 48.6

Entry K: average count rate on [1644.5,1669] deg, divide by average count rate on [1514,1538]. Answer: 1.19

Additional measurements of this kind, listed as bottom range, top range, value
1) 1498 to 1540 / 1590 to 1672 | 1.24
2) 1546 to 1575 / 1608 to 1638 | 1.05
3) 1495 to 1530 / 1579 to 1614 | 1.27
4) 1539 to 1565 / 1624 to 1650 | 1.09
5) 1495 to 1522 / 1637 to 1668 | 1.26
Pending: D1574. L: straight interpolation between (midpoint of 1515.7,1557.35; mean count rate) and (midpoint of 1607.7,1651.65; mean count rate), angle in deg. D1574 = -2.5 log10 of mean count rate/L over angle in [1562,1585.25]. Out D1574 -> -0.08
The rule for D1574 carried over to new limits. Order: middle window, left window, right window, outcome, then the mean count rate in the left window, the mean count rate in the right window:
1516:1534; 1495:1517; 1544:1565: 0.028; 37.8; 45.3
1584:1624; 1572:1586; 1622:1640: 0.008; 49.1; 48.9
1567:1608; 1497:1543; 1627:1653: -0.099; 39.2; 48.6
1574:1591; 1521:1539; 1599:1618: -0.094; 40.4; 47.9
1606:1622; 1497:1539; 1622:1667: -0.051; 38.9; 48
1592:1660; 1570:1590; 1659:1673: 0.022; 49.1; 49.2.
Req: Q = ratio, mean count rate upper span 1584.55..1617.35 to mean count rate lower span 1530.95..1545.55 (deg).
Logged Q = 1.2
